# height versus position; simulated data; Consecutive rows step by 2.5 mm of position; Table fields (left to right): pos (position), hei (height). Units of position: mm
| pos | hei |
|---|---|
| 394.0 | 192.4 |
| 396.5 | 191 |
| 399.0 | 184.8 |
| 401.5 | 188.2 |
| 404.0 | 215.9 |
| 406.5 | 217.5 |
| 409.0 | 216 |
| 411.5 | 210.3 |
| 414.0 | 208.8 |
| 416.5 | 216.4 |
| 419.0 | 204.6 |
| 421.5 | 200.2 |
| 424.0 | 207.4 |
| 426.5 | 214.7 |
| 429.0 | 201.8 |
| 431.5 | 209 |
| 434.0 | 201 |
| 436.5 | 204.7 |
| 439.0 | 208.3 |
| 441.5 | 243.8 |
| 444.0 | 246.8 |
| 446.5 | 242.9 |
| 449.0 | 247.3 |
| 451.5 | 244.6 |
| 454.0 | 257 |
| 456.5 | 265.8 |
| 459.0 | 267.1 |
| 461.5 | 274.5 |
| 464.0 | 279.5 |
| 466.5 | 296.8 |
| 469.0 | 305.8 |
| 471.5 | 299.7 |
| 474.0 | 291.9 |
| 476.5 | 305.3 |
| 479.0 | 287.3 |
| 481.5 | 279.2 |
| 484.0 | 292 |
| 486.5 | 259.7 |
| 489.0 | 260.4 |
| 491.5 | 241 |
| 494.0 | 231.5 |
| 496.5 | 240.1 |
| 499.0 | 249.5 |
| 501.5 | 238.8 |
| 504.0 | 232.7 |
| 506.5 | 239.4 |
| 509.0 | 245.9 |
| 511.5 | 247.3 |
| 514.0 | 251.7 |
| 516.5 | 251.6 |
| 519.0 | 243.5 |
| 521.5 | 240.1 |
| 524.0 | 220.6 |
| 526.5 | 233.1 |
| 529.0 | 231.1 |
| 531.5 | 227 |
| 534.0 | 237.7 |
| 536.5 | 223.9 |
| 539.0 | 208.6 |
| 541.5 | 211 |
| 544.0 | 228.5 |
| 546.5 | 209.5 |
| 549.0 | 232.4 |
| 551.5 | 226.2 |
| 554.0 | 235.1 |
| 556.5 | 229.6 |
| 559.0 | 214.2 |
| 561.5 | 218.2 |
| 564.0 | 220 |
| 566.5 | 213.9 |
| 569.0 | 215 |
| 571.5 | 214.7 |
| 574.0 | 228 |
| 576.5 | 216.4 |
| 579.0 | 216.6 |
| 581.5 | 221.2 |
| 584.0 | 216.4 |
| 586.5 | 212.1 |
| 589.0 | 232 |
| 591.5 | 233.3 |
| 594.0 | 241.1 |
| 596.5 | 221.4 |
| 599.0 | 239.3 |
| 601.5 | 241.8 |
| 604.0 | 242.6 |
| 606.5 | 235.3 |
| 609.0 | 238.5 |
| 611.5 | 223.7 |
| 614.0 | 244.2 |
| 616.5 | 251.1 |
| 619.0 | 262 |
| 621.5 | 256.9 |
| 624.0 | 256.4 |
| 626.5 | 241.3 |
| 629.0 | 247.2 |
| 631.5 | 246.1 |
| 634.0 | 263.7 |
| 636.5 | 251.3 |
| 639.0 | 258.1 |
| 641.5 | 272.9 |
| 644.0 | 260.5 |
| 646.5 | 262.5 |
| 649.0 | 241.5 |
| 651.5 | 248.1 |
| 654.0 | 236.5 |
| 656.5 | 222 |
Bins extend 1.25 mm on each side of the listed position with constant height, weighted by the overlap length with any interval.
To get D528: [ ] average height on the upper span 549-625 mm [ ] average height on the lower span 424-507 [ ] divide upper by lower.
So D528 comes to 0.91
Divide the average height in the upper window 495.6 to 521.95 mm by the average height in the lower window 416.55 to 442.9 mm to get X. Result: 1.2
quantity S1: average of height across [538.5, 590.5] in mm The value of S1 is 220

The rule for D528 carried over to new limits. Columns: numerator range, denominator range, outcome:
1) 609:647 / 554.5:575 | 1.15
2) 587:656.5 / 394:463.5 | 1.11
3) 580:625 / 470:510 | 0.90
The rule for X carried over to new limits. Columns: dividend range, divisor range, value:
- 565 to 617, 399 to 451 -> 1.06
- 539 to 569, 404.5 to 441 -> 1.05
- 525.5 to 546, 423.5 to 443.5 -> 1.05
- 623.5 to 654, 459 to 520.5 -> 0.96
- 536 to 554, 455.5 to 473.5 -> 0.78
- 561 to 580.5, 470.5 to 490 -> 0.77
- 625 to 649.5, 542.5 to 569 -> 1.15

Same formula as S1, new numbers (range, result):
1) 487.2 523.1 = 244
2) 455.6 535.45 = 258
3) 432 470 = 251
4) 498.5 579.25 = 229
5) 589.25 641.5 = 245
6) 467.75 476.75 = 300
